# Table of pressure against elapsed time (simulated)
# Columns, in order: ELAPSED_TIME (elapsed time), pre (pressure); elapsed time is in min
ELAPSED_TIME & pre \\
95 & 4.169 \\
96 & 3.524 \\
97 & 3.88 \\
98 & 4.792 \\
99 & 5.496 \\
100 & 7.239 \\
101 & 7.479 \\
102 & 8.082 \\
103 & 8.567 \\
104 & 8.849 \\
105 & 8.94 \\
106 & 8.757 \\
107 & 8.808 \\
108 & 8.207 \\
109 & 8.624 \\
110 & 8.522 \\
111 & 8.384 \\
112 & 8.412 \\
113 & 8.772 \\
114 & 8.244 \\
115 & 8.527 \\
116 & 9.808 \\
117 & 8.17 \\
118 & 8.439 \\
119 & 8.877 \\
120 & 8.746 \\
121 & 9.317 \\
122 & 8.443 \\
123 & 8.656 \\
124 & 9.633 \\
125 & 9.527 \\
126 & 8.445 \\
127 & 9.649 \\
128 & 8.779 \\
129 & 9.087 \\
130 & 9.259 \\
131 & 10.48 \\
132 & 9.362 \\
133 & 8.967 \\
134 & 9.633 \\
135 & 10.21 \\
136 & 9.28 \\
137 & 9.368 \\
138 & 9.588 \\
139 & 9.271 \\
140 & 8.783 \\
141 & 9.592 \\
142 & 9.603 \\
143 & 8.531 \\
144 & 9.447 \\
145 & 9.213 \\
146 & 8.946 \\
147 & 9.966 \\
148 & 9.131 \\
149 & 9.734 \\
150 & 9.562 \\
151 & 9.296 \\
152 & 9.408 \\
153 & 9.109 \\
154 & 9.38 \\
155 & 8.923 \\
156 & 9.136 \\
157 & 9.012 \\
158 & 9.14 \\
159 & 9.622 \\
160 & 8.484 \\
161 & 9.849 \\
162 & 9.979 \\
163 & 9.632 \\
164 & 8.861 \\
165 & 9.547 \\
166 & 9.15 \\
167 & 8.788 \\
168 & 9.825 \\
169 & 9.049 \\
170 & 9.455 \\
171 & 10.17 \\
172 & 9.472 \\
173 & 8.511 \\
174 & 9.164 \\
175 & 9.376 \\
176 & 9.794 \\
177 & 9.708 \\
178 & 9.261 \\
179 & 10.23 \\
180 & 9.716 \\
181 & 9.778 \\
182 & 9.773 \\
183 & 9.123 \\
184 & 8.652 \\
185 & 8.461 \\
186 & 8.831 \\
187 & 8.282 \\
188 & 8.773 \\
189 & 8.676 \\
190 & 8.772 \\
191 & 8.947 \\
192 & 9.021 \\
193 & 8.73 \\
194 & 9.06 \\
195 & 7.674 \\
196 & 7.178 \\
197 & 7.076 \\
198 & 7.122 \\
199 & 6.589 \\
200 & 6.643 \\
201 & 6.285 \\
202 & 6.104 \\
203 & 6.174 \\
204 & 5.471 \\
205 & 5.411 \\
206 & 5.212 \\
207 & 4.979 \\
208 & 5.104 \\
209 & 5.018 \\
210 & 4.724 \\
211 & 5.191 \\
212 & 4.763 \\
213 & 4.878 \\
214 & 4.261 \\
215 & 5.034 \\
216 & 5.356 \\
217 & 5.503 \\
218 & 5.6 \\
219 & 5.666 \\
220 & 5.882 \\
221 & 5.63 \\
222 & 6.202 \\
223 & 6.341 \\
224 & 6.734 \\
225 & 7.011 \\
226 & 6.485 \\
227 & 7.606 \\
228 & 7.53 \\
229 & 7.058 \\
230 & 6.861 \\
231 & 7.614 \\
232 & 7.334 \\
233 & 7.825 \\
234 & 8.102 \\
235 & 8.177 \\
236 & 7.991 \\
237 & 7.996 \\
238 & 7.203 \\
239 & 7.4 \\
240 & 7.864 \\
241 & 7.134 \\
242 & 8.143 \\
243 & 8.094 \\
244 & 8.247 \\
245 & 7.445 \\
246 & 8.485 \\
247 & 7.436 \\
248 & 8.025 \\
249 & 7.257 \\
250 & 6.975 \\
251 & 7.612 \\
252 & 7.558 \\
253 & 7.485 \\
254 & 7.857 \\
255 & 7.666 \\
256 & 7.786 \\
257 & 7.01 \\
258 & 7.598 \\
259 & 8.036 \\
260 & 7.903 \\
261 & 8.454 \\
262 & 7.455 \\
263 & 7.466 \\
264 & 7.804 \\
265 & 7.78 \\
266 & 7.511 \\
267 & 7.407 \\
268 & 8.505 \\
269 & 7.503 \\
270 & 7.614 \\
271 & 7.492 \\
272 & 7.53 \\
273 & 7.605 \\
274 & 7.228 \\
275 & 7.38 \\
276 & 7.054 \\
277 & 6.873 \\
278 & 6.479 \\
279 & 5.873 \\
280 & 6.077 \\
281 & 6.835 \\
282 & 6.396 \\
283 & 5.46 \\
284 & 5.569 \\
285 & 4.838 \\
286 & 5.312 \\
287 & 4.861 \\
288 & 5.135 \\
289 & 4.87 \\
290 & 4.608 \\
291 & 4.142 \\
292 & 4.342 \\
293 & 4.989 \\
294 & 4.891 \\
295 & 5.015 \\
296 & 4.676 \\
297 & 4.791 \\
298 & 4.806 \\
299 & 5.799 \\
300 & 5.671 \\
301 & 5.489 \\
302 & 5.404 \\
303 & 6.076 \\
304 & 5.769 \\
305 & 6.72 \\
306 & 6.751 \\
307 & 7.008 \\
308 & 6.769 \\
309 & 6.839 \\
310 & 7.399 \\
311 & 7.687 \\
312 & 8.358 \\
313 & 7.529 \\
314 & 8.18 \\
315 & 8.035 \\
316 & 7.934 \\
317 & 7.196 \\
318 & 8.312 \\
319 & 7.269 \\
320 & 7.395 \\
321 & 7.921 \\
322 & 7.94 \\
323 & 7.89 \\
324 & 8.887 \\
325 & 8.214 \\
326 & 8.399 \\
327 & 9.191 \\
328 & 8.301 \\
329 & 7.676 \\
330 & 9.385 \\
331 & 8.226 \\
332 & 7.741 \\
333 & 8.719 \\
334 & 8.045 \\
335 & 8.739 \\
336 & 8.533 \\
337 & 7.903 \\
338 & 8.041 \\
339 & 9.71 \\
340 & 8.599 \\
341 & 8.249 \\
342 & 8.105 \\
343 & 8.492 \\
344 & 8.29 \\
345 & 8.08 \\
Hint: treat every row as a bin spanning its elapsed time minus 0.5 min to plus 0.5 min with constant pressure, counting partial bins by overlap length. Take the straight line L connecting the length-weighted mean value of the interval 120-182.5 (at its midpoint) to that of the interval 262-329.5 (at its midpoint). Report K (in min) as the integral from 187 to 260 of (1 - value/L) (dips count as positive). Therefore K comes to 9.3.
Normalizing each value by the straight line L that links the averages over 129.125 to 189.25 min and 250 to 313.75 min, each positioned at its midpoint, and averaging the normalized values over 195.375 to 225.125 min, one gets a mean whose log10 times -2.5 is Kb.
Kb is 0.38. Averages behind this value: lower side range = 9.32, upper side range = 6.59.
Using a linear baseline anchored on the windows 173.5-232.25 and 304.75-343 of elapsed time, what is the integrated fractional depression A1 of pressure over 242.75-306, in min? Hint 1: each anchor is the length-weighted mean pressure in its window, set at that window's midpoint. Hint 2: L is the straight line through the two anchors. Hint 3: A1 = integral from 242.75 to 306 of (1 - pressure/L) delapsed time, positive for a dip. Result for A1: 8.41 min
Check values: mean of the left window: 7.18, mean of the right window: 8.01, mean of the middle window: 6.63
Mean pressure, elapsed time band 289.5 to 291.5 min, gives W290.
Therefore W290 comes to 4.38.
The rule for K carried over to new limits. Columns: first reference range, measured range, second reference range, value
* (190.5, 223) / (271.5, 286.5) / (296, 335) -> 1.1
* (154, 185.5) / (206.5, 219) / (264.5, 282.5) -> 5.0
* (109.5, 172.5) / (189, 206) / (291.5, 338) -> 2.6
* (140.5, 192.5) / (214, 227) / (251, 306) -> 3.2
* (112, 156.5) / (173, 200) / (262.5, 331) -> -1.0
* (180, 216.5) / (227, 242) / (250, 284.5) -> -0.9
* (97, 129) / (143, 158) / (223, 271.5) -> -2.1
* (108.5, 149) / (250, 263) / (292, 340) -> 0.3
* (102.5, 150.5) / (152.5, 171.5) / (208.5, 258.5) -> -2.2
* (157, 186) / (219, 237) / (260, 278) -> 2.7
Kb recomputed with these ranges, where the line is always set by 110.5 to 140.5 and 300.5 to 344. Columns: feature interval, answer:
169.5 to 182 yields -0.097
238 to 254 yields 0.085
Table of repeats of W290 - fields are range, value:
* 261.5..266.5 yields 7.6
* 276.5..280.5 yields 6.33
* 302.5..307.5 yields 6.46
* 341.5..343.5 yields 8.3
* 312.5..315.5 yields 7.91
